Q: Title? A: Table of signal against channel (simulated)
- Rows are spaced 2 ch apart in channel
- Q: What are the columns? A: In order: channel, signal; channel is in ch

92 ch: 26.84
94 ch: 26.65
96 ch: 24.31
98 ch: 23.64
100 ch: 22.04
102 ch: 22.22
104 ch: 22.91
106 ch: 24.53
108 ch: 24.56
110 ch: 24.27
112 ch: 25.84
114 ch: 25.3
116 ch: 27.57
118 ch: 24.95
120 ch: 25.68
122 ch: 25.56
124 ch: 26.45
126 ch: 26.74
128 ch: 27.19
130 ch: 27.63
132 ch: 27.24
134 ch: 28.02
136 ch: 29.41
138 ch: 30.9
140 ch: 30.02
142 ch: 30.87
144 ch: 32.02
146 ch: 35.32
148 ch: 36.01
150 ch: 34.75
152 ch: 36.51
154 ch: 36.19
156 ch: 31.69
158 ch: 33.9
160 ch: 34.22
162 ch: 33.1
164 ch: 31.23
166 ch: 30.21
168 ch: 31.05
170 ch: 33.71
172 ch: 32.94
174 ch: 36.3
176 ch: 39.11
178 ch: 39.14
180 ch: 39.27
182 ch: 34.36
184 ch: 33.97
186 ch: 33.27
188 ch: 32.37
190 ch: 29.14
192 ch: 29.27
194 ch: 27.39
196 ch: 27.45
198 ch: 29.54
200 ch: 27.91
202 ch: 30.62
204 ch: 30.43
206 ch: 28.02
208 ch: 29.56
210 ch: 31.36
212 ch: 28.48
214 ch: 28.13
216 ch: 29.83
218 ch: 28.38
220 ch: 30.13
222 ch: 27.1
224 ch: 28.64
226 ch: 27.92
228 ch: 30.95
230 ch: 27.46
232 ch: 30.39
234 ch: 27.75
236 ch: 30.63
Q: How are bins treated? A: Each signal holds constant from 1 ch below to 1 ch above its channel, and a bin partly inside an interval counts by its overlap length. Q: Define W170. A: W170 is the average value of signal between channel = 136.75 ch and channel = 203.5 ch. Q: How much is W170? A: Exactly 32.8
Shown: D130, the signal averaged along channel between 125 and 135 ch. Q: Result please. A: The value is 27.4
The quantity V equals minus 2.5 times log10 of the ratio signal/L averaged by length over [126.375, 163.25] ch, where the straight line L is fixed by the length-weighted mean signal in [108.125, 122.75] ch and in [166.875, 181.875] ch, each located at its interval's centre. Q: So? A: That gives -0.040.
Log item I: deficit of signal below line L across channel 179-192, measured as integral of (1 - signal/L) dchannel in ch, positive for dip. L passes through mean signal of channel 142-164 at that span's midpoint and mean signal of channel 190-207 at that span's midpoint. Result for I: -1.3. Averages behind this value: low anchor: 34.1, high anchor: 28.8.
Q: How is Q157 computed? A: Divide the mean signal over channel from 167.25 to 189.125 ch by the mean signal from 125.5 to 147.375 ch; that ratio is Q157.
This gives 1.2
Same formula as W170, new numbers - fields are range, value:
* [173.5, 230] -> 30.9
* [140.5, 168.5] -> 33.3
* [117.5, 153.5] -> 29.9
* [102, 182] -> 30.5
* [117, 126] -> 25.8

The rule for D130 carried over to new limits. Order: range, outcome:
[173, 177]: 37.7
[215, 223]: 28.9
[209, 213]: 29.9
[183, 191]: 32.2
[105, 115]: 24.9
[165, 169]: 30.6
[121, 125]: 26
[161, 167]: 31.5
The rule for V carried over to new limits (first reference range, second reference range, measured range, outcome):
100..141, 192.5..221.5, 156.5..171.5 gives -0.17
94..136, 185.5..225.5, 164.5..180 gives -0.24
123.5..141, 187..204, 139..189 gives -0.18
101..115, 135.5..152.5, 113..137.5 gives 0.06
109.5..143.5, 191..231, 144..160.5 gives -0.24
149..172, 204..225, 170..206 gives -0.04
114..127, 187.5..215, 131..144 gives -0.11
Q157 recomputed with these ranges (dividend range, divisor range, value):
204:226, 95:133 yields 1.15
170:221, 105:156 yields 1.09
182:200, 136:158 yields 0.91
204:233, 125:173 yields 0.92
